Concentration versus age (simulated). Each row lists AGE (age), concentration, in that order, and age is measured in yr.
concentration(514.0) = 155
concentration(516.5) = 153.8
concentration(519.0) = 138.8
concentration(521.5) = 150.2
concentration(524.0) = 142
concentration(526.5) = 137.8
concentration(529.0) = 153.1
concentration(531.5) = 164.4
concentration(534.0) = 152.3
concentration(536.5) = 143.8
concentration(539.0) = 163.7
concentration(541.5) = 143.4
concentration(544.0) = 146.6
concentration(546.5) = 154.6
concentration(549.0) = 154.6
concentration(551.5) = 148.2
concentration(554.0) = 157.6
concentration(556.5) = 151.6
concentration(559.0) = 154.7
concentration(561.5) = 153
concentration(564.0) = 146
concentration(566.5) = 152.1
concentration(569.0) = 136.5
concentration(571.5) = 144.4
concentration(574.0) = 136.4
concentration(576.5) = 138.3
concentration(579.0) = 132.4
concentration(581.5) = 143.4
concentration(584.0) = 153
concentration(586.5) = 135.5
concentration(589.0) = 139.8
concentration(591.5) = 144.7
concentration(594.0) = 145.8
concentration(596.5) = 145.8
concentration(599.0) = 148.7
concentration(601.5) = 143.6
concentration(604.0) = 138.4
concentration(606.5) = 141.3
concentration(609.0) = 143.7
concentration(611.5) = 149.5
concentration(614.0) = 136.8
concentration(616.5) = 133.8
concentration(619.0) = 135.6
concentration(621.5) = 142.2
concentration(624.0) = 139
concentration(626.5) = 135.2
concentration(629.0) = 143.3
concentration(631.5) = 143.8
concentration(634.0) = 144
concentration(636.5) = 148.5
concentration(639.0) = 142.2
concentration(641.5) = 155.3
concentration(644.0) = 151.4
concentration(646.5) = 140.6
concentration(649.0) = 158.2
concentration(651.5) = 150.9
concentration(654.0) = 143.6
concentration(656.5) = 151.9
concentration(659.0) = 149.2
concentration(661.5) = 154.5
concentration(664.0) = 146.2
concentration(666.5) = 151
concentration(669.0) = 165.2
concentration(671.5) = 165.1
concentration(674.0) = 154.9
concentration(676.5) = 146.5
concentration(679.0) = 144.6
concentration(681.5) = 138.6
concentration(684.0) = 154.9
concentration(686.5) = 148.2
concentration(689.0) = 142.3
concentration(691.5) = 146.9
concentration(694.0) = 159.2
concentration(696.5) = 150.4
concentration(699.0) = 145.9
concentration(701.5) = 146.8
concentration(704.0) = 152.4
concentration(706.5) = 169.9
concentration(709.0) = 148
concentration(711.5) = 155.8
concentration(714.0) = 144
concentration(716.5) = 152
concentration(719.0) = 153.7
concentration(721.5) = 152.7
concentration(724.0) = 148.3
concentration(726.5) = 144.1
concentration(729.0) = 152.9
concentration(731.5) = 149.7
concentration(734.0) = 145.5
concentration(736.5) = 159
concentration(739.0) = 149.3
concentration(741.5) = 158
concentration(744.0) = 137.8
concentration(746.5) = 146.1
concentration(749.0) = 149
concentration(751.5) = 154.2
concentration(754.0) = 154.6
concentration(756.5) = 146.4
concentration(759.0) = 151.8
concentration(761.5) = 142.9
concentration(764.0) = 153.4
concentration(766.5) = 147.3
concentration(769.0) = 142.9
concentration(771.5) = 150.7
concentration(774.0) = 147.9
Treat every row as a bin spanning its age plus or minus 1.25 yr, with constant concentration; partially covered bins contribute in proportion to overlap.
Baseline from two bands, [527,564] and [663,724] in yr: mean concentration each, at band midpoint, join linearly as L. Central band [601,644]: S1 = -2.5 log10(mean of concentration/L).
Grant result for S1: 0.07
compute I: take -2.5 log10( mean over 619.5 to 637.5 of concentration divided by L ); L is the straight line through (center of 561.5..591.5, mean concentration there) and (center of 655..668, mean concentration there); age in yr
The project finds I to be 0.041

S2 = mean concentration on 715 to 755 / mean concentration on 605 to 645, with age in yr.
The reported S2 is 1.05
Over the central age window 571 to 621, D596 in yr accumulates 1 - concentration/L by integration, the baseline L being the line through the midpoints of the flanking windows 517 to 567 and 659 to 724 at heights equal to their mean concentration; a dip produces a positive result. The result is 3.1 yr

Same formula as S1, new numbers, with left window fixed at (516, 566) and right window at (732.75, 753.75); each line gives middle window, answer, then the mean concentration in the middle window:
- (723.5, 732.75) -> 0.01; 149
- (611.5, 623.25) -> 0.09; 138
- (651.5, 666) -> 0.01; 149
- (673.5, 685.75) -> 0.02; 147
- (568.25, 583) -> 0.09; 139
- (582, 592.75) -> 0.05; 143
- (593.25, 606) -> 0.05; 144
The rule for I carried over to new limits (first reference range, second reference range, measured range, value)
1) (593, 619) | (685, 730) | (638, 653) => -0.03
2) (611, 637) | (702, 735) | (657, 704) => -0.03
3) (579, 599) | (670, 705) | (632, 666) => -0.01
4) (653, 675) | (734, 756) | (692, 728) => 0.00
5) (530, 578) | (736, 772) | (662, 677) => -0.04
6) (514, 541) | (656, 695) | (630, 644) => 0.03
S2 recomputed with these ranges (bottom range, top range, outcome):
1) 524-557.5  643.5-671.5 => 1.00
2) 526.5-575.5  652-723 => 1.01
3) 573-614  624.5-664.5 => 1.03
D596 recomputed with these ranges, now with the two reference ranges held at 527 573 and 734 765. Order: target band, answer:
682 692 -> 0.2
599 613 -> 0.6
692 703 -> 0.0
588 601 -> 0.5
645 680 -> -0.3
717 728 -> 0.0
